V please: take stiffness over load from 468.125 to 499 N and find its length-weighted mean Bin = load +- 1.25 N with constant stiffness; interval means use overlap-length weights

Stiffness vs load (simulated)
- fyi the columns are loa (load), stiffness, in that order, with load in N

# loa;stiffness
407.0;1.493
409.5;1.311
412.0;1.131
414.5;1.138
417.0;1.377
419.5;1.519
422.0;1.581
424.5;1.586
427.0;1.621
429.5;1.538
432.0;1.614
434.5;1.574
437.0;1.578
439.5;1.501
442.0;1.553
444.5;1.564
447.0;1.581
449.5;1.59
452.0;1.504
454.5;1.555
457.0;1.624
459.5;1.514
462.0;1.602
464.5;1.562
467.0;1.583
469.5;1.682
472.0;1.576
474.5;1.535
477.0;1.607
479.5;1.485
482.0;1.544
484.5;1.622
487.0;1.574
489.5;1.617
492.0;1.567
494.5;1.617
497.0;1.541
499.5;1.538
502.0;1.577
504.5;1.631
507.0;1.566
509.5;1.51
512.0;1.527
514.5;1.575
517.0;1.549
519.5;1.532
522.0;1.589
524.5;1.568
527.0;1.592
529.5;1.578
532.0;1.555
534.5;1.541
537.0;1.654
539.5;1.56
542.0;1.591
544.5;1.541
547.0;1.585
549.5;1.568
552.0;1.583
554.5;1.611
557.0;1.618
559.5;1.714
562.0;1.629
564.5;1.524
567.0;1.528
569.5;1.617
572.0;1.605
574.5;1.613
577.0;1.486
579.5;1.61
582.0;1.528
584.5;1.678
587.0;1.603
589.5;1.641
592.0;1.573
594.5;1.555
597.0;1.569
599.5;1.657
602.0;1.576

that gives 1.58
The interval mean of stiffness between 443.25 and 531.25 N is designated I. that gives 1.57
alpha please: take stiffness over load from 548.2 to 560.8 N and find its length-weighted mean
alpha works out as 1.62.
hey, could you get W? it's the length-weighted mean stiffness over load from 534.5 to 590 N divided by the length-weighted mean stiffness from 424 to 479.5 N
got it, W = 1.01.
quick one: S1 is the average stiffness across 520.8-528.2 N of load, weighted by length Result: 1.58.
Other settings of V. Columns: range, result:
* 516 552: 1.57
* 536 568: 1.59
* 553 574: 1.61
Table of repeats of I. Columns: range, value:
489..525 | 1.57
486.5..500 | 1.58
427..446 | 1.56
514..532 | 1.57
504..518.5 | 1.56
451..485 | 1.57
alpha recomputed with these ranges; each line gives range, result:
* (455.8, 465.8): 1.58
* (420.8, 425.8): 1.58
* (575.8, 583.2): 1.54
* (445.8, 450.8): 1.58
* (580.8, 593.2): 1.61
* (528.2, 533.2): 1.57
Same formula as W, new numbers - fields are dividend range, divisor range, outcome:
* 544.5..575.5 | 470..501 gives 1.02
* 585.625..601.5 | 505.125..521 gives 1.03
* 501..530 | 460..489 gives 0.99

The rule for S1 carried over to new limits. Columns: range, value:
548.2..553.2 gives 1.58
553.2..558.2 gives 1.61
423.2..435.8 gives 1.59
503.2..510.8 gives 1.57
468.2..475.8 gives 1.6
